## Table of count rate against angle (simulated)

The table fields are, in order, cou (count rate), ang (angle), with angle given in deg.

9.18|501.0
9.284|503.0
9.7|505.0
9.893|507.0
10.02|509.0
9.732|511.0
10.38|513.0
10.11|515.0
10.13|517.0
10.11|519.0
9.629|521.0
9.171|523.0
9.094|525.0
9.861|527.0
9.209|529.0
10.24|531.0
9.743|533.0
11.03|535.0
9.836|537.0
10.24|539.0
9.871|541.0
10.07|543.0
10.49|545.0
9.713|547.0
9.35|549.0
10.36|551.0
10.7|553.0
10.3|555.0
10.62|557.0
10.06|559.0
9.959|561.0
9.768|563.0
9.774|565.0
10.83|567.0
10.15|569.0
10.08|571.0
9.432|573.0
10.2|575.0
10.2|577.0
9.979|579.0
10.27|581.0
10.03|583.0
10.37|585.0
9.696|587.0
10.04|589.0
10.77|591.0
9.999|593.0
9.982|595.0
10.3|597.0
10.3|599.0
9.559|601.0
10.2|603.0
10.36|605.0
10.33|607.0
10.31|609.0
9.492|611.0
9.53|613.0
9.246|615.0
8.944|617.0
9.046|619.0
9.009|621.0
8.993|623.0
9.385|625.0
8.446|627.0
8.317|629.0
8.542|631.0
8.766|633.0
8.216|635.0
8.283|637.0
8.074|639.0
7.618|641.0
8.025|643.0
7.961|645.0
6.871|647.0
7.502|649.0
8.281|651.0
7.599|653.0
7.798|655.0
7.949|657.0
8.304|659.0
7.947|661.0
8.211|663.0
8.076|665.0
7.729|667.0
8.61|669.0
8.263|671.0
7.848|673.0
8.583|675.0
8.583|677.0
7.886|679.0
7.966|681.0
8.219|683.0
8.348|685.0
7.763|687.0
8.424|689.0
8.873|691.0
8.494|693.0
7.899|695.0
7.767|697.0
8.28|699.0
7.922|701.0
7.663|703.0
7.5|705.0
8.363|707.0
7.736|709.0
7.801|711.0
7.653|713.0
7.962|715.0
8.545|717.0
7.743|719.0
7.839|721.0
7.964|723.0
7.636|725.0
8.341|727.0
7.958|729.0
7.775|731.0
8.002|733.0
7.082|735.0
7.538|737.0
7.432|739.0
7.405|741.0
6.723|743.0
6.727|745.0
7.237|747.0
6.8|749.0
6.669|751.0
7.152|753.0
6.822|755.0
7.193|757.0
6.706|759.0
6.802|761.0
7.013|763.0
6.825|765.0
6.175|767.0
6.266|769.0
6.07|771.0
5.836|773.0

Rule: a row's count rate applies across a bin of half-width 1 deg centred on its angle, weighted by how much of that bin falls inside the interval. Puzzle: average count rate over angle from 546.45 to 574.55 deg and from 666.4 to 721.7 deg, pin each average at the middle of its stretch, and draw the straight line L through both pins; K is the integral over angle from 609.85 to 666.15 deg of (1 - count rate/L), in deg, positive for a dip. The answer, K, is 3.5 deg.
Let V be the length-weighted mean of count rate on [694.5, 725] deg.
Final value 7.9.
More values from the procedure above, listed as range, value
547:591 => 10.1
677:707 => 8.1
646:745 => 7.92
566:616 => 10.1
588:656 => 9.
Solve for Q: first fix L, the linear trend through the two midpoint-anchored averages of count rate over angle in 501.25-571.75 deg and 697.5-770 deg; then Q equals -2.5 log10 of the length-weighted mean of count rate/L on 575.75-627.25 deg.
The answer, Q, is -0.078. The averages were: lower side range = 9.98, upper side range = 7.43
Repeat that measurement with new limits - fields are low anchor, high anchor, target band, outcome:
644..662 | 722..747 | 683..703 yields -0.07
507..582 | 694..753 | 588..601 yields -0.09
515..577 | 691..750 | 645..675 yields 0.07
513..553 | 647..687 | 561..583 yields -0.08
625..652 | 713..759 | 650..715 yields -0.03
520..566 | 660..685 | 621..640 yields 0.02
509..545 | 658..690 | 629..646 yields 0.05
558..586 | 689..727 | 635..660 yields 0.14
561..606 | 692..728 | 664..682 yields 0.05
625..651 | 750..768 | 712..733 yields -0.11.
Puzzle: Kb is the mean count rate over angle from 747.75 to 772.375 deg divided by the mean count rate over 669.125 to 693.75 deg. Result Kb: 0.81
